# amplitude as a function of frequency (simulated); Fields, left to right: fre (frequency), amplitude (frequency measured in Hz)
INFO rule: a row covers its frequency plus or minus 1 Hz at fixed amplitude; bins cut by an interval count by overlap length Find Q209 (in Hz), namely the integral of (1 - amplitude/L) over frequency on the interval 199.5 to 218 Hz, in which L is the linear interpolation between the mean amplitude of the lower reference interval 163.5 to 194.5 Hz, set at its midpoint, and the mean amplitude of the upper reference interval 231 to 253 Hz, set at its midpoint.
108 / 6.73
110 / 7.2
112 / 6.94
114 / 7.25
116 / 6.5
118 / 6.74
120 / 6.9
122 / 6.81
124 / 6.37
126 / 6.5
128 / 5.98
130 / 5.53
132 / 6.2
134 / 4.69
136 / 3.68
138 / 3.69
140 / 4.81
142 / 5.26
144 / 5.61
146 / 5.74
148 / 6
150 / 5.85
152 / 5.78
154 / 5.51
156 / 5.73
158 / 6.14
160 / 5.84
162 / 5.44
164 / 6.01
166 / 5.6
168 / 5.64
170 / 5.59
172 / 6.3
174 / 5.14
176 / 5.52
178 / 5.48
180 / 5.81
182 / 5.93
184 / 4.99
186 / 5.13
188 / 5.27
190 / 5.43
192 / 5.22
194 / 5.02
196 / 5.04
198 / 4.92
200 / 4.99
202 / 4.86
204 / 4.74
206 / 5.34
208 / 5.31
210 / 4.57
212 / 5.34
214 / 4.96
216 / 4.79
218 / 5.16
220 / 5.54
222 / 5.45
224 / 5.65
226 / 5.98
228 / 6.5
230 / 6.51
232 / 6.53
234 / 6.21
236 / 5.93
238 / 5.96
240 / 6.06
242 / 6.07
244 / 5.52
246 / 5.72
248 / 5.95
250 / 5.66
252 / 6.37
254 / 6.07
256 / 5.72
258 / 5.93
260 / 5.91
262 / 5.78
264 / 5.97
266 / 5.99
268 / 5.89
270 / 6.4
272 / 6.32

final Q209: 2.4 Hz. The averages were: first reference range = 5.5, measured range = 5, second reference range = 6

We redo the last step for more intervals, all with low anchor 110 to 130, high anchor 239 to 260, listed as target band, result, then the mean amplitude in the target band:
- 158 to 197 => 5.0 Hz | 5.51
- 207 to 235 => 2.1 Hz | 5.61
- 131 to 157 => 4.9 Hz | 5.27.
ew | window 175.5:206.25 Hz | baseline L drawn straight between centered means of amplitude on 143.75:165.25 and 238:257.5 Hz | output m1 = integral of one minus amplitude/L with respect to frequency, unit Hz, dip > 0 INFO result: 3.2 Hz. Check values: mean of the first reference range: 5.79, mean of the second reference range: 5.91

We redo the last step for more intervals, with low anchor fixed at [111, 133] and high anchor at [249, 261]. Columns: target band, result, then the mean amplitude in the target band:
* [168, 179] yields 1.20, 5.61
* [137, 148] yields 2.26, 5.11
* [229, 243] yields -0.36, 6.18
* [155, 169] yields 1.27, 5.77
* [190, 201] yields 2.00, 5.07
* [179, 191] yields 1.58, 5.43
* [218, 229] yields 0.57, 5.76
